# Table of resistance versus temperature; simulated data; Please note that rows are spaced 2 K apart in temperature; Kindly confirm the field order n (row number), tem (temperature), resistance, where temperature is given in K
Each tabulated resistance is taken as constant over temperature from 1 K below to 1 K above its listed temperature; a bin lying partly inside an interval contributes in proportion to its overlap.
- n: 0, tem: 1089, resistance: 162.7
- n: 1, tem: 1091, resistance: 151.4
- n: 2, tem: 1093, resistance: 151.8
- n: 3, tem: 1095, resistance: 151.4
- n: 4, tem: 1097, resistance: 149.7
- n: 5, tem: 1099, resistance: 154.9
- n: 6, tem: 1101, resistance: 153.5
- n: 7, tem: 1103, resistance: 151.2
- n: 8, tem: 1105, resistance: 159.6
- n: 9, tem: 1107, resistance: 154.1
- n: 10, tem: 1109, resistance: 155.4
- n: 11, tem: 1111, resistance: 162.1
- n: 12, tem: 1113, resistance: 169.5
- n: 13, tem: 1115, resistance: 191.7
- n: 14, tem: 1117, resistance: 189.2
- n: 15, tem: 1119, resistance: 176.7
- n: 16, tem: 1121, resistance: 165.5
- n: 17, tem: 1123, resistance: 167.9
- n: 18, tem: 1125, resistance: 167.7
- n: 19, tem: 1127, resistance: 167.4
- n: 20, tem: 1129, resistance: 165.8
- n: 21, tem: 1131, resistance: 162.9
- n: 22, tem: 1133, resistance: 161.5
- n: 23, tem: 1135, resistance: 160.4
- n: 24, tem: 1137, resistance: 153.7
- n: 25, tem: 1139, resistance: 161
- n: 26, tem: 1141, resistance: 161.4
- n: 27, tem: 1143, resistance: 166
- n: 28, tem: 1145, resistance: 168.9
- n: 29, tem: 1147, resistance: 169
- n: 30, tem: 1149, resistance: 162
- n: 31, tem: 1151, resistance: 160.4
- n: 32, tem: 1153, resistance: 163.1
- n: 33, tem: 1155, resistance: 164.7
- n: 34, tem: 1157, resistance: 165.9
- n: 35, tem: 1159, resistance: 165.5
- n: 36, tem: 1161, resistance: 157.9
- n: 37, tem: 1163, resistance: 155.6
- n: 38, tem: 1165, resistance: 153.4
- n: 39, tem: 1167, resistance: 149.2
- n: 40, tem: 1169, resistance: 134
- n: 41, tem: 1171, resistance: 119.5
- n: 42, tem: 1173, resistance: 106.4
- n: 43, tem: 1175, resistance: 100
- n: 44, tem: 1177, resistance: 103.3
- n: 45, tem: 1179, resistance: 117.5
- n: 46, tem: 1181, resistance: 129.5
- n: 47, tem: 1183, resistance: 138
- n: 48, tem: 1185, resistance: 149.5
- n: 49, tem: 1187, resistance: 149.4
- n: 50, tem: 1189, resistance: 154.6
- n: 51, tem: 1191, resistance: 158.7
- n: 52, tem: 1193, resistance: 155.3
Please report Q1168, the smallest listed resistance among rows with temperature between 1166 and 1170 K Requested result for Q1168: 134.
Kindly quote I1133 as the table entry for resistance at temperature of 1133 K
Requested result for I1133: 161.5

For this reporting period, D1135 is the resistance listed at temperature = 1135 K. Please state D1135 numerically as 160.4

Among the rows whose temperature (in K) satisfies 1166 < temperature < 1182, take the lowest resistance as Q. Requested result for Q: 100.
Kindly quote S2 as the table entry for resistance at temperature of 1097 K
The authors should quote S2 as 149.7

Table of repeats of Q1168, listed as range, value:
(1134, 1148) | 153.7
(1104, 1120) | 154.1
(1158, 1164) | 155.6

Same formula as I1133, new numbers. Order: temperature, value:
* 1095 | 151.4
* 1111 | 162.1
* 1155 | 164.7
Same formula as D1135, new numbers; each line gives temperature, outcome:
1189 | 154.6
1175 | 100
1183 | 138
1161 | 157.9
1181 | 129.5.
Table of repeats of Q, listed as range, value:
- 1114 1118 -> 189.2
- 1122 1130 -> 165.8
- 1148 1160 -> 160.4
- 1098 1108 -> 151.2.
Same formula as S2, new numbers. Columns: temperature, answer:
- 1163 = 155.6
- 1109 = 155.4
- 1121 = 165.5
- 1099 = 154.9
